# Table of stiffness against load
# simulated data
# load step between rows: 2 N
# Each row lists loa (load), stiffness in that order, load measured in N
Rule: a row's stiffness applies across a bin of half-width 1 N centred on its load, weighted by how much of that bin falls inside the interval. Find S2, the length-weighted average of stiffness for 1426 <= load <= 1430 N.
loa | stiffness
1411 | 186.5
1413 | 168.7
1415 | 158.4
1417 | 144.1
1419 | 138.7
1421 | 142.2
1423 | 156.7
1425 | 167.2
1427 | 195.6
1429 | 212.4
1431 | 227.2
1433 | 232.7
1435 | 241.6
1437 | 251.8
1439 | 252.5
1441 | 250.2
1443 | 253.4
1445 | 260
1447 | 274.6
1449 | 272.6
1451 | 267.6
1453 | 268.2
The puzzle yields 204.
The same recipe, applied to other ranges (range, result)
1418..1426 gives 151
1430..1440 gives 241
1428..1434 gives 224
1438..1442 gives 251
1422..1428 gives 173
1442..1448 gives 263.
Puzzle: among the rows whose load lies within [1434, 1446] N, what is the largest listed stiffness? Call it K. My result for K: 260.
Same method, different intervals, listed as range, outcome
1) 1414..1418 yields 158.4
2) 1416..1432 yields 227.2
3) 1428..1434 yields 232.7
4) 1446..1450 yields 274.6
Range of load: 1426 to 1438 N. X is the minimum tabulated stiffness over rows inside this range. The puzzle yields 195.6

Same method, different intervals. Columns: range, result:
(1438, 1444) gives 250.2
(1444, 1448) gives 260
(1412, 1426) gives 138.7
